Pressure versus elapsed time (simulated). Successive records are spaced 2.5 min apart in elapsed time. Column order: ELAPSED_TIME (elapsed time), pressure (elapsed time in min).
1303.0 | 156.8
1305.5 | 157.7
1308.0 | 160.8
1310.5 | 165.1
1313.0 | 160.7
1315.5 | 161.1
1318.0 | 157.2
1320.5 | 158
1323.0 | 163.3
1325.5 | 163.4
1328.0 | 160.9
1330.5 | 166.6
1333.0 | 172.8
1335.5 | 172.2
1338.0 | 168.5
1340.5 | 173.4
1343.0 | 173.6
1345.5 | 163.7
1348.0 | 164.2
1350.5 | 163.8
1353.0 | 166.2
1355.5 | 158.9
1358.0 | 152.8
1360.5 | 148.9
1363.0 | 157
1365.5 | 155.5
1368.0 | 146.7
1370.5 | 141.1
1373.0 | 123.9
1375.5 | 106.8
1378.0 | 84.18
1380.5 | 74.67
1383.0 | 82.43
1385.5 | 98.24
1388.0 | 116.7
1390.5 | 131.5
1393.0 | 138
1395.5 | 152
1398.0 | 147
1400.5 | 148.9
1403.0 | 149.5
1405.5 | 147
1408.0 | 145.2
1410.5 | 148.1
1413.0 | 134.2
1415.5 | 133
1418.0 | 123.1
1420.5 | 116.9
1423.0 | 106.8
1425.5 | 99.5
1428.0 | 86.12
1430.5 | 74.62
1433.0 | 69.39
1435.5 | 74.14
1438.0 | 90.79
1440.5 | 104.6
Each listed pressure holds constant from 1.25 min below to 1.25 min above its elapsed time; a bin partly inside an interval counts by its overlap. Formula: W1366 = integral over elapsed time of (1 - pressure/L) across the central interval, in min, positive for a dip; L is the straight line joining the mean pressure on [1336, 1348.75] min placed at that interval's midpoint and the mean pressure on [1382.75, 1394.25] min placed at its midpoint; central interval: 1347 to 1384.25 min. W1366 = 2.3 min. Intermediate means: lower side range 169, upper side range 116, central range 135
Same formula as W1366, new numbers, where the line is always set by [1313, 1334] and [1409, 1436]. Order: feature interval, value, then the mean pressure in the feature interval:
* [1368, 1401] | 2.2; 119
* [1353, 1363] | -0.8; 156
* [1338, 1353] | -1.7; 168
